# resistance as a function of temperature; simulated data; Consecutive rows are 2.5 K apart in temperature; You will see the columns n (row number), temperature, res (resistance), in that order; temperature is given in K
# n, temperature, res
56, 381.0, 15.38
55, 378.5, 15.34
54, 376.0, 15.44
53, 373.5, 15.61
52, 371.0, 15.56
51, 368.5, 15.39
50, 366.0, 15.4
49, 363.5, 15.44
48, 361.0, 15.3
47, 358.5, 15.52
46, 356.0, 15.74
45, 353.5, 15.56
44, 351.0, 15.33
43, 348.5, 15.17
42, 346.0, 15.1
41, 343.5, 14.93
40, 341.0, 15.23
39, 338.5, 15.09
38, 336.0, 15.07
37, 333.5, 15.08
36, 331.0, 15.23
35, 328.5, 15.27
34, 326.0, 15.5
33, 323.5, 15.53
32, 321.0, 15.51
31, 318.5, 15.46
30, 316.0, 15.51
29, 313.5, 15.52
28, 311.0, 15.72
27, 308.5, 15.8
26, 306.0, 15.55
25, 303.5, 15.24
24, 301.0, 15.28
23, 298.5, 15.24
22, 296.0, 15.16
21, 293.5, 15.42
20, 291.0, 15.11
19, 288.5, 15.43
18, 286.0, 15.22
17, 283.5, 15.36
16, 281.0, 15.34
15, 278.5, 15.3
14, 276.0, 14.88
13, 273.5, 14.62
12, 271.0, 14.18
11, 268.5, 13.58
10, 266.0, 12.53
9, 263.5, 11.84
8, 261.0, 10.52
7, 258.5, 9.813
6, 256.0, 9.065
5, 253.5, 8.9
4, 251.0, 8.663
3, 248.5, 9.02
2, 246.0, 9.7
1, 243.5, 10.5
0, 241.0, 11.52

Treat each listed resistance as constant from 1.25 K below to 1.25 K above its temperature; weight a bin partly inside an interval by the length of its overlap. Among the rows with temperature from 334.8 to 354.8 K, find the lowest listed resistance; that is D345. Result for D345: 14.93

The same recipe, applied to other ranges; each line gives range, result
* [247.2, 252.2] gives 8.663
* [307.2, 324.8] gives 15.46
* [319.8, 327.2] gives 15.5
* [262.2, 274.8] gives 11.84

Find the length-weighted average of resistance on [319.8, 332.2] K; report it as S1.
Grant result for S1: 15.4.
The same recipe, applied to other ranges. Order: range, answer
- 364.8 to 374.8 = 15.5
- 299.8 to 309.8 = 15.5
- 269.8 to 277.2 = 14.6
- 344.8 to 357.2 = 15.4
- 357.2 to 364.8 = 15.4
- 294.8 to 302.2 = 15.2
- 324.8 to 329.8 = 15.4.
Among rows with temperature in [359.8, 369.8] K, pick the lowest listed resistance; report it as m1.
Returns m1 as 15.3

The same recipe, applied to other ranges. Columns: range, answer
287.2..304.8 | 15.11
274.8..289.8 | 14.88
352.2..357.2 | 15.56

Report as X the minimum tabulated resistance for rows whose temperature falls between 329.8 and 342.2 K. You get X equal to 15.07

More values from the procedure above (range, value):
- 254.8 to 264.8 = 9.065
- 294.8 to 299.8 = 15.16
